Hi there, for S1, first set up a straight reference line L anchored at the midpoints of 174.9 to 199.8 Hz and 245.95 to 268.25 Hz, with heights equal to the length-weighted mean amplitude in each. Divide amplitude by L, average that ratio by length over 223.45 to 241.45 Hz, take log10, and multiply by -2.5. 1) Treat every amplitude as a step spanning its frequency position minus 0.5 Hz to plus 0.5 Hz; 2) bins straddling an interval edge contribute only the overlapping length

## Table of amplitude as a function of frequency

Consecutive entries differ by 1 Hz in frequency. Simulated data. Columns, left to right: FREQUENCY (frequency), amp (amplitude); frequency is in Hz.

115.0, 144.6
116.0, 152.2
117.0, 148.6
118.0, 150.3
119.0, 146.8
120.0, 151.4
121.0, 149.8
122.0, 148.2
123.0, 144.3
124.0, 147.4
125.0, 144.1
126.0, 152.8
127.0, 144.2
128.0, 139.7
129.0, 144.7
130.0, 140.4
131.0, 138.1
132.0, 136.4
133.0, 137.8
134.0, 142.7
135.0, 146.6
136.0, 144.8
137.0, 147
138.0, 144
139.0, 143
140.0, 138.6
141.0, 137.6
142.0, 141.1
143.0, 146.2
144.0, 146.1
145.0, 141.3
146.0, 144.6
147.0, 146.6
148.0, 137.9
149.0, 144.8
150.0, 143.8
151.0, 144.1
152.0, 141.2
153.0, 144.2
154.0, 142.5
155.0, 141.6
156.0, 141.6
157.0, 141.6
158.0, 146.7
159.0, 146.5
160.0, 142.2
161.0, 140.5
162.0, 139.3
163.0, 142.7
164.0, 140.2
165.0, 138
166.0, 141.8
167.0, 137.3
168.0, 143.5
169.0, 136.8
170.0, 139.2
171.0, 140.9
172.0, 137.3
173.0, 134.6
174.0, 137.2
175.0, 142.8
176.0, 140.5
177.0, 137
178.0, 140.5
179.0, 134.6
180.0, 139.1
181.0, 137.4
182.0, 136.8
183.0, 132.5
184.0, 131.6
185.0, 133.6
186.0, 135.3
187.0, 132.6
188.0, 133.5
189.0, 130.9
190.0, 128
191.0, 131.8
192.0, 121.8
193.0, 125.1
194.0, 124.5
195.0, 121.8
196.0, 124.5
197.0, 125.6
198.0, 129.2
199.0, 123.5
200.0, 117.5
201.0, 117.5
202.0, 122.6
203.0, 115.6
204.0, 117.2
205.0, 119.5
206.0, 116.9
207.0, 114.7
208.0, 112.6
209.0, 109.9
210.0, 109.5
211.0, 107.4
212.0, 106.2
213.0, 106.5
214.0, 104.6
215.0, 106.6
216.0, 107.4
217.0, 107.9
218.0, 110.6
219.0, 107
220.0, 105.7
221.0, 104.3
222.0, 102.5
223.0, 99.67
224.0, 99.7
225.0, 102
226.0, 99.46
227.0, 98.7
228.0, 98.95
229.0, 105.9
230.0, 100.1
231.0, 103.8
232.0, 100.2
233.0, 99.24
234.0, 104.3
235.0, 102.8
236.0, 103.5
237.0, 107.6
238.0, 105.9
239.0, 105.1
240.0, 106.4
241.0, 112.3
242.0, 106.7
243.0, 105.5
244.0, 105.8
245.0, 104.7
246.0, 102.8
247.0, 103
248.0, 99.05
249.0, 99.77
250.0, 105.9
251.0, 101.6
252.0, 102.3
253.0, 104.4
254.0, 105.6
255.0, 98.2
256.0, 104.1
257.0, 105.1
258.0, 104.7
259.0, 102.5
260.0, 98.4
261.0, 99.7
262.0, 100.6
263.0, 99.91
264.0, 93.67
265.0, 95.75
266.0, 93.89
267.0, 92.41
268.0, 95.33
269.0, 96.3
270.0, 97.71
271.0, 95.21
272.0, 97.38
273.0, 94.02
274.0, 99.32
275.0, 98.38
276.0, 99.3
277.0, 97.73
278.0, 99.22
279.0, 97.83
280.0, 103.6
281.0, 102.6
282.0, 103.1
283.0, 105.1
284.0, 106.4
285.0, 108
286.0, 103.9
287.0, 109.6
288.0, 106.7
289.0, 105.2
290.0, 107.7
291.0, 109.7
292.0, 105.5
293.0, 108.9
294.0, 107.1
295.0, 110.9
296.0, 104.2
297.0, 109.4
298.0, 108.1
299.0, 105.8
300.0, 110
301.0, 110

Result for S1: 0.08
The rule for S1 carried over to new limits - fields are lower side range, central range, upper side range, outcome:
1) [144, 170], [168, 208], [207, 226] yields -0.054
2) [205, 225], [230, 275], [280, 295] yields 0.058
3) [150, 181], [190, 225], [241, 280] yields 0.081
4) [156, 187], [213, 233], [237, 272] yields 0.122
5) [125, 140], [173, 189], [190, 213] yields -0.084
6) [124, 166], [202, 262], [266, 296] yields 0.111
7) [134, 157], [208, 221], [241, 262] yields 0.093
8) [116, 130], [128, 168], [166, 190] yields 0.001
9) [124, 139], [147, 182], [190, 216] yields -0.075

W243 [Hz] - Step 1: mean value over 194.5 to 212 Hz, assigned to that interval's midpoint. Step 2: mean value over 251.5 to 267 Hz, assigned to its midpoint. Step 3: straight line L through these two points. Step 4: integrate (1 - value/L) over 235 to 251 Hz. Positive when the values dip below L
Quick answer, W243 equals 0.1 Hz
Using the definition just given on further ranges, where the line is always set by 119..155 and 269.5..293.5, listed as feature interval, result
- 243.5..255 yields 0.9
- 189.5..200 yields 0.2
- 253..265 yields 0.9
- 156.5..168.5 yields -0.5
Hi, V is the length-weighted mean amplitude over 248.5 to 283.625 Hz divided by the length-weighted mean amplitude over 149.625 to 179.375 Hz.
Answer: 0.7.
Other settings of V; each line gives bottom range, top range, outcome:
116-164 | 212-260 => 0.72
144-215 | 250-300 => 0.78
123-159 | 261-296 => 0.71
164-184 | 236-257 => 0.76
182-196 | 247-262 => 0.79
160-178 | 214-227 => 0.75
